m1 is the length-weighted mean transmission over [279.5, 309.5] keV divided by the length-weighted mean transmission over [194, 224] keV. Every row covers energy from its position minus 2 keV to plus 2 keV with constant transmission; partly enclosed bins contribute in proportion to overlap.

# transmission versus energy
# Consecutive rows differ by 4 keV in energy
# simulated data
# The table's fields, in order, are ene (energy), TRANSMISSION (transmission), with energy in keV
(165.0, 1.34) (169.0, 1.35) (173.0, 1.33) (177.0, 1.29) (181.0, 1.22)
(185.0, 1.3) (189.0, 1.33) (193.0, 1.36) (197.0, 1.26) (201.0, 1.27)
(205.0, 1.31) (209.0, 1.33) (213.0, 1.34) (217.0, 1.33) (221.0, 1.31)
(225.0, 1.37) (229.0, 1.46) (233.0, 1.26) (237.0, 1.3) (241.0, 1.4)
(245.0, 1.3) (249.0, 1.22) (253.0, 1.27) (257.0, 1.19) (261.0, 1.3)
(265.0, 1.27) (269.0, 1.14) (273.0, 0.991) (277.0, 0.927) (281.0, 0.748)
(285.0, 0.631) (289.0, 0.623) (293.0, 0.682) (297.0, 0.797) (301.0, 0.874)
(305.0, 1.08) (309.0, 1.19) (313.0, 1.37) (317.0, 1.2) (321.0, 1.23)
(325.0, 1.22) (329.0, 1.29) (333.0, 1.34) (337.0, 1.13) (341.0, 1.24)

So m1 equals 0.62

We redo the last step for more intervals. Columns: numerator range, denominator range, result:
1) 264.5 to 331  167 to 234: 0.77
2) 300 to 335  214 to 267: 0.92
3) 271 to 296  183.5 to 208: 0.59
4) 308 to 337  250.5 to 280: 1.10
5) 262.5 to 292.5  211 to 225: 0.68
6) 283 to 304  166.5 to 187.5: 0.57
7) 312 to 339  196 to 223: 0.96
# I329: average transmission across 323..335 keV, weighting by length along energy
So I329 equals 1.28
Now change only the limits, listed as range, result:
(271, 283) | 0.889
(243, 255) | 1.26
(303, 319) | 1.21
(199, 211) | 1.3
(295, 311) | 0.985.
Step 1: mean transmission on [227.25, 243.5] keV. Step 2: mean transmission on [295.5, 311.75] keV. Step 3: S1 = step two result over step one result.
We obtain 0.7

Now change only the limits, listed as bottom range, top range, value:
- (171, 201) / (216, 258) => 1.01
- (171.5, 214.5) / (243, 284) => 0.86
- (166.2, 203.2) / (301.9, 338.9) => 0.94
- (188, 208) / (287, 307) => 0.62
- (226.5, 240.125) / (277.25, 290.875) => 0.52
